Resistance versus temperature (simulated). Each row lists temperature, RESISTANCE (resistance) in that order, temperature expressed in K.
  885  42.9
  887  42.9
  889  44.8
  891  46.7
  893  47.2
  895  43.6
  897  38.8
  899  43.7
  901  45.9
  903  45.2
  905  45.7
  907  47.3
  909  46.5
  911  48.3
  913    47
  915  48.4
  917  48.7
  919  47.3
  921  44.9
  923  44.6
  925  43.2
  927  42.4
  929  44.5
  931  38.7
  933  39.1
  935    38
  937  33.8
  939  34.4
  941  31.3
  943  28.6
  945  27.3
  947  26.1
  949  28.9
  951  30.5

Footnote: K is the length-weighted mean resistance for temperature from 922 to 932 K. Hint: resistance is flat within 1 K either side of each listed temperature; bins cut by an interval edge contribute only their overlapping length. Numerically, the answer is 42.7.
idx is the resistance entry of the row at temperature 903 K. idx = 45.2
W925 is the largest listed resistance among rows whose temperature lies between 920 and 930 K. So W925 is 44.9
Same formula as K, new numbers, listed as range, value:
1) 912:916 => 47.7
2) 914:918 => 48.5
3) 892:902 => 43.8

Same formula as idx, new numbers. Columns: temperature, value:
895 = 43.6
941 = 31.3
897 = 38.8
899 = 43.7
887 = 42.9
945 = 27.3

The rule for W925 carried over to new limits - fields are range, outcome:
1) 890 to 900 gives 47.2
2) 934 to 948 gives 38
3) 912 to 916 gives 48.4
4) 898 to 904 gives 45.9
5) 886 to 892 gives 46.7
